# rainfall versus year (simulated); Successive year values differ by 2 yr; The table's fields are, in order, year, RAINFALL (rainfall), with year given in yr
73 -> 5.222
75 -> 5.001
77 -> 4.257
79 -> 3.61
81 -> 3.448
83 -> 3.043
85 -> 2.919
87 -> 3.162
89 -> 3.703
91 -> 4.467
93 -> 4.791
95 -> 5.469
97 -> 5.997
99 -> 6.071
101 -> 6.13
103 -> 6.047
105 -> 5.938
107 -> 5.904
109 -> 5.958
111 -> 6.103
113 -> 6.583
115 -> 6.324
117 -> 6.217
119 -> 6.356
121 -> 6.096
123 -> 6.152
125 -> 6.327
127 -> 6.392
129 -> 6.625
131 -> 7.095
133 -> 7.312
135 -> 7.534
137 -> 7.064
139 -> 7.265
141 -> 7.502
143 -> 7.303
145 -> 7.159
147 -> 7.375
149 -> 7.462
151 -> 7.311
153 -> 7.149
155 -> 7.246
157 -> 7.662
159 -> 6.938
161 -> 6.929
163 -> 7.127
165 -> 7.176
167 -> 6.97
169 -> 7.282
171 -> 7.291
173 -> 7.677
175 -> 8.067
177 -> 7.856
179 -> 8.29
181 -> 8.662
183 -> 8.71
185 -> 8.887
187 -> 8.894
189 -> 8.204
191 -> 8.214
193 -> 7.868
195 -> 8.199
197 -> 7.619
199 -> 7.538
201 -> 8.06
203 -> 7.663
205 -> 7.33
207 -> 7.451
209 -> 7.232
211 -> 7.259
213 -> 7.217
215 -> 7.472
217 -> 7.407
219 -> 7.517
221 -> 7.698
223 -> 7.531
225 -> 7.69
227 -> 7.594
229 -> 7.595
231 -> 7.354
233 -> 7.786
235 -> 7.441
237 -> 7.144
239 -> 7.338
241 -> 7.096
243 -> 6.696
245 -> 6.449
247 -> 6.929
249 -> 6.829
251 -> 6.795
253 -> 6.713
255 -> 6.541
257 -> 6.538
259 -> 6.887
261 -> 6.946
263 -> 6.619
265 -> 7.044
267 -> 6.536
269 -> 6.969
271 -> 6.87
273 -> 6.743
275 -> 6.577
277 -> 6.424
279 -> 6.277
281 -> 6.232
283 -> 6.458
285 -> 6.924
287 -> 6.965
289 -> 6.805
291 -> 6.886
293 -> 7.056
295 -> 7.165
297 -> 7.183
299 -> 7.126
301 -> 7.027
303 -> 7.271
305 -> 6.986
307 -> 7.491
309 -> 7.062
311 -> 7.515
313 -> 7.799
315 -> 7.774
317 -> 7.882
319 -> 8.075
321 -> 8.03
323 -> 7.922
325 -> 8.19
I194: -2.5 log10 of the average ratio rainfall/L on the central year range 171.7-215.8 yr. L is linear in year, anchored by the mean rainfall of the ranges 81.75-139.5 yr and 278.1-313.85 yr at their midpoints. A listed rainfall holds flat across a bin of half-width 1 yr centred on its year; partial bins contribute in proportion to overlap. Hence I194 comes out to -0.242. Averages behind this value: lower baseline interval 5.81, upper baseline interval 7.01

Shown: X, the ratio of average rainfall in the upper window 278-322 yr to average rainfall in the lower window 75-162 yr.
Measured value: 1.19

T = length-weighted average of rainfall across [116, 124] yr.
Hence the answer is 6.21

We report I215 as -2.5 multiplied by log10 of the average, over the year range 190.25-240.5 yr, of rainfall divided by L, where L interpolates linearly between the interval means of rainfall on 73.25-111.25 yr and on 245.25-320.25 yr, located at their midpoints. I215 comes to -0.21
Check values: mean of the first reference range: 4.83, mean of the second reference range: 6.97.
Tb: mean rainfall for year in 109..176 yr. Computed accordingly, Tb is 6.99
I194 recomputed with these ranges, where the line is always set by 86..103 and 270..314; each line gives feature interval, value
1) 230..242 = -0.15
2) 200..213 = -0.22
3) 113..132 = -0.20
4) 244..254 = -0.03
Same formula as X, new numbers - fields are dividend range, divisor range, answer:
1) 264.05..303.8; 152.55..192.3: 0.88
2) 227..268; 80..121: 1.33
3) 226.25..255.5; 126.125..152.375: 0.99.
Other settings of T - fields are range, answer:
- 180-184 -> 8.69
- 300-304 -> 7.15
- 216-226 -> 7.57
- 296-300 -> 7.15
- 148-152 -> 7.39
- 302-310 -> 7.2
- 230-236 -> 7.53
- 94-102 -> 5.92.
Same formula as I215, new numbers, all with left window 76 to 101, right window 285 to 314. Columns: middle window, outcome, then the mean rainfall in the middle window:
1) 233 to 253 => -0.10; 7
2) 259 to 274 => -0.02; 6.82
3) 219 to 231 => -0.23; 7.59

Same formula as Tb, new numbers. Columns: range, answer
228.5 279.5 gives 6.89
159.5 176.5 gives 7.32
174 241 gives 7.77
